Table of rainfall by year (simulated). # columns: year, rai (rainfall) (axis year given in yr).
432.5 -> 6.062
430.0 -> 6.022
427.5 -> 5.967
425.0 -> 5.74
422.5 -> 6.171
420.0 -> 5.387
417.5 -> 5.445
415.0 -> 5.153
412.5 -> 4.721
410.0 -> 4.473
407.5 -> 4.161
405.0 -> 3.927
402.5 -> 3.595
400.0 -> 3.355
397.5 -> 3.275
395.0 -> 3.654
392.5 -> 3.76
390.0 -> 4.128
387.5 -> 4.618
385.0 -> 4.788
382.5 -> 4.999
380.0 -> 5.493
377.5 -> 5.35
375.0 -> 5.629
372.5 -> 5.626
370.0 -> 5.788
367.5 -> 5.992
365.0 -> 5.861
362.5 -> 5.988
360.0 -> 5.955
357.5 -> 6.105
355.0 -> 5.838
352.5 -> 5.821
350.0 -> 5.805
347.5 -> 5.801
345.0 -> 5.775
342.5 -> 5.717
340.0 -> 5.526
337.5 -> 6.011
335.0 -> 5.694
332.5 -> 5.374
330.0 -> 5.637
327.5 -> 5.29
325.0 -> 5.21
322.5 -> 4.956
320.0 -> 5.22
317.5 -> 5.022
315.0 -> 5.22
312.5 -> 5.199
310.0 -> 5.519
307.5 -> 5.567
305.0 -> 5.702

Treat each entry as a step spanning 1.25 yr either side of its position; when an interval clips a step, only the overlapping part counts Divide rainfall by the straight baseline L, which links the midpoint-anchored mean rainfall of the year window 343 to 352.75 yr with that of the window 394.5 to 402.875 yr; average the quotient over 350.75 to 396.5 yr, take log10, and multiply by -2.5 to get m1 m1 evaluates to -0.15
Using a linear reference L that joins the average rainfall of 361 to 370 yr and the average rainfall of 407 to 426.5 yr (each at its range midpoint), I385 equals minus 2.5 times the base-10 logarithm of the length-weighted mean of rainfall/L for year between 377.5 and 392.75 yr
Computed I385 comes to 0.19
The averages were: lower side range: 5.93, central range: 4.75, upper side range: 5.21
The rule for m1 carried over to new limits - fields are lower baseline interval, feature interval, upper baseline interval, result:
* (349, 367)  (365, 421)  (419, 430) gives 0.24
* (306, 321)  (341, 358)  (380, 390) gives -0.15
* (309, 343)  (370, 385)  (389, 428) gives -0.11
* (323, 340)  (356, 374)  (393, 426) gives -0.16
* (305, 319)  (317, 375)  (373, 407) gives -0.16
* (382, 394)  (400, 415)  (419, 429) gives 0.23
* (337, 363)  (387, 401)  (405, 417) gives 0.30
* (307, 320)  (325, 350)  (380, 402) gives -0.15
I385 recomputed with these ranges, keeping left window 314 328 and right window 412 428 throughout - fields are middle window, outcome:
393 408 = 0.439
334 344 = -0.104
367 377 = -0.073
